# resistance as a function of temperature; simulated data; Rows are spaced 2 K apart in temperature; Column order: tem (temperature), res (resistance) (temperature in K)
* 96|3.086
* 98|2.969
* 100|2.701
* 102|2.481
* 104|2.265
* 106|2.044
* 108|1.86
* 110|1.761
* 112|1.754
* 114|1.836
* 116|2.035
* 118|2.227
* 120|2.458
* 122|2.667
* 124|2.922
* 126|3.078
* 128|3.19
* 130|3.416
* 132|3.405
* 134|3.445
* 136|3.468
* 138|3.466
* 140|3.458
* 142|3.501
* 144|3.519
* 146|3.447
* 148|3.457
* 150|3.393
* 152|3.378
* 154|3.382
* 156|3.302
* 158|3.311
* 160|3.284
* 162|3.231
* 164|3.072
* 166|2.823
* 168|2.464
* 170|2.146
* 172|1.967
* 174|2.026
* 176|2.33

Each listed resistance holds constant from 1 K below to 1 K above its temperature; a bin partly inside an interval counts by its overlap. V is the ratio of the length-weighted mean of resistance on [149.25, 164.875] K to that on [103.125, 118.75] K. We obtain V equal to 1.68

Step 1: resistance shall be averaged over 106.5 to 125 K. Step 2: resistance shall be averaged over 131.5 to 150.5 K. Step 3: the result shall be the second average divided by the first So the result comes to 1.6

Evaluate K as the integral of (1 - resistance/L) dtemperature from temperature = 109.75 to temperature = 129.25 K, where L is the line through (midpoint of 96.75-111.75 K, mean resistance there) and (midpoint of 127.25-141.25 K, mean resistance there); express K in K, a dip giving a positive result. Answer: 3.1 K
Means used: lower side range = 2.28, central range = 2.43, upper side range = 3.41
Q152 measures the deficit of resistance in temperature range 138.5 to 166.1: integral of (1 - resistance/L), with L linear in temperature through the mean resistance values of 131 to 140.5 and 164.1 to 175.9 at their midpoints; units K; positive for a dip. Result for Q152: -4.2 K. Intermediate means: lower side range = 3.45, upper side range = 2.35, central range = 3.34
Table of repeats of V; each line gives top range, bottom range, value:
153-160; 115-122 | 1.44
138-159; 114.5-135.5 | 1.19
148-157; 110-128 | 1.42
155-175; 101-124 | 1.28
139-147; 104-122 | 1.70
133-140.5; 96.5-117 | 1.58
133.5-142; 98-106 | 1.39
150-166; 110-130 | 1.32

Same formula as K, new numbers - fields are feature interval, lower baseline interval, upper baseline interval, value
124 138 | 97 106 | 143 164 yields -1.4 K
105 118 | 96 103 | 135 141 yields 4.7 K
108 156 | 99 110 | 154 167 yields -4.3 K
